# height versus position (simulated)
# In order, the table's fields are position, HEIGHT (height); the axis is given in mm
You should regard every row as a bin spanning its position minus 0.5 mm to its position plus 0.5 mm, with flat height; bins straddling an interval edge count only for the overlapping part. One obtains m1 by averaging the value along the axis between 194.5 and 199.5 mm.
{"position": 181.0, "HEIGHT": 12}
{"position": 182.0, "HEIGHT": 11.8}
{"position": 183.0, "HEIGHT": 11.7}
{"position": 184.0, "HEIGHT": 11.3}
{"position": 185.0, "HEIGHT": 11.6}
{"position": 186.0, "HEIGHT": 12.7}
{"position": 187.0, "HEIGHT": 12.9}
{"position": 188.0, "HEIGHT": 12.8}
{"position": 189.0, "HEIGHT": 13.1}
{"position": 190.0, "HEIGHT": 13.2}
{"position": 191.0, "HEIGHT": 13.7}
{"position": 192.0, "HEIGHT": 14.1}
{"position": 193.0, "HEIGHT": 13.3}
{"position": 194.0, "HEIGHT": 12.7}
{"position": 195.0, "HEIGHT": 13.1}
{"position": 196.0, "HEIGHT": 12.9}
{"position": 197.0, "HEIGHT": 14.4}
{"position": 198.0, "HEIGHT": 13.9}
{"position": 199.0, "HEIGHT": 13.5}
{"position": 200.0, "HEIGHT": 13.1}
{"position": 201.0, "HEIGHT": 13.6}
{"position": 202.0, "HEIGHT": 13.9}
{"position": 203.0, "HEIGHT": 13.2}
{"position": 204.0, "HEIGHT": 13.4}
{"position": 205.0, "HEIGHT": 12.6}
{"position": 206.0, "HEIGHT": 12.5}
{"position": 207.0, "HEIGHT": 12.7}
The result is 13.6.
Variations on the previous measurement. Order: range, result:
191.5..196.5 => 13.2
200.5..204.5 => 13.5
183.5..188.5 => 12.3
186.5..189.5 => 12.9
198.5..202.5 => 13.5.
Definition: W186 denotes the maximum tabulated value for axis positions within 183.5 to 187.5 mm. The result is 12.9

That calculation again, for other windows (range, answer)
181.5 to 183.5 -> 11.8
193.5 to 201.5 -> 14.4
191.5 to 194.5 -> 14.1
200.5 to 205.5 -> 13.9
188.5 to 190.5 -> 13.2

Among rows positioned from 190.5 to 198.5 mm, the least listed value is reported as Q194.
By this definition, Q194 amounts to 12.7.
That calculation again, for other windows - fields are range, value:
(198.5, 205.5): 12.6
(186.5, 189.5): 12.8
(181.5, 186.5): 11.3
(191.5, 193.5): 13.3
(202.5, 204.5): 13.2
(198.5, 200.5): 13.1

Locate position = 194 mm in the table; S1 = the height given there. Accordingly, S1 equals 12.7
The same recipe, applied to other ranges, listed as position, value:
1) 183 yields 11.7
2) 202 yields 13.9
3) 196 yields 12.9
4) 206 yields 12.5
